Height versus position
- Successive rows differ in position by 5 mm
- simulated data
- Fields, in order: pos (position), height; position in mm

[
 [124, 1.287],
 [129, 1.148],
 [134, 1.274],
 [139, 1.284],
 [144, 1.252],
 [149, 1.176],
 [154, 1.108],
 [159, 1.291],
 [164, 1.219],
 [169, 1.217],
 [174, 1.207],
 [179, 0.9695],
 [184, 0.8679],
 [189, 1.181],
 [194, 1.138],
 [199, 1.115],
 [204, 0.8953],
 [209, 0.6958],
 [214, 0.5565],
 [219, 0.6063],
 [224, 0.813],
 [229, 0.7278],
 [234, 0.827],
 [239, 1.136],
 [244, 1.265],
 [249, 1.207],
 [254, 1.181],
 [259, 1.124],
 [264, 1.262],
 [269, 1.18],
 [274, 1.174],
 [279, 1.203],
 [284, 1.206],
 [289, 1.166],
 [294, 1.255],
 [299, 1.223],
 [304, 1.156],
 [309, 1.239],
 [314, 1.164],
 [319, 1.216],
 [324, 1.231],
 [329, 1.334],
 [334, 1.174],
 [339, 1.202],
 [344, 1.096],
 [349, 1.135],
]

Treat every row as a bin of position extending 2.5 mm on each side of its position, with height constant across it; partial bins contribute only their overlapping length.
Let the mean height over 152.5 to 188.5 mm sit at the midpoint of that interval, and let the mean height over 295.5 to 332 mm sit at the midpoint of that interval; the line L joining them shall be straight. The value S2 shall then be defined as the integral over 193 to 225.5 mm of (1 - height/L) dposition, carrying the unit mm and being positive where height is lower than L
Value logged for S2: 9.5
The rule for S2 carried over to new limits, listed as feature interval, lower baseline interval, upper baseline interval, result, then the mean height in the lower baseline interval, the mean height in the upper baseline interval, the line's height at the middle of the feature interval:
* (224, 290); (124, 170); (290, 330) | 5.8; 1.22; 1.22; 1.22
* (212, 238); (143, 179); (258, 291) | 10.0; 1.19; 1.19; 1.19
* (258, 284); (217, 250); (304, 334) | -3.3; 0.933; 1.22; 1.06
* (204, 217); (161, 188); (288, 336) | 5.2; 1.1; 1.22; 1.13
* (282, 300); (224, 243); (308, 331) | -1.3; 0.915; 1.23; 1.13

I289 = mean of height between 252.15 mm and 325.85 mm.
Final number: 1.2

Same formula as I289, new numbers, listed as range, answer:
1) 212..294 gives 1.05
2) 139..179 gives 1.2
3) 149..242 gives 0.983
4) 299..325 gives 1.2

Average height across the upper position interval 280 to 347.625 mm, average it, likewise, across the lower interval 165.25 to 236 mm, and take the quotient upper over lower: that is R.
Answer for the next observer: 1.3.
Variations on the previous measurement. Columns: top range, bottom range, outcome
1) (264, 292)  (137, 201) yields 1.03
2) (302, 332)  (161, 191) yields 1.10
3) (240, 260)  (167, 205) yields 1.11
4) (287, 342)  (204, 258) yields 1.34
